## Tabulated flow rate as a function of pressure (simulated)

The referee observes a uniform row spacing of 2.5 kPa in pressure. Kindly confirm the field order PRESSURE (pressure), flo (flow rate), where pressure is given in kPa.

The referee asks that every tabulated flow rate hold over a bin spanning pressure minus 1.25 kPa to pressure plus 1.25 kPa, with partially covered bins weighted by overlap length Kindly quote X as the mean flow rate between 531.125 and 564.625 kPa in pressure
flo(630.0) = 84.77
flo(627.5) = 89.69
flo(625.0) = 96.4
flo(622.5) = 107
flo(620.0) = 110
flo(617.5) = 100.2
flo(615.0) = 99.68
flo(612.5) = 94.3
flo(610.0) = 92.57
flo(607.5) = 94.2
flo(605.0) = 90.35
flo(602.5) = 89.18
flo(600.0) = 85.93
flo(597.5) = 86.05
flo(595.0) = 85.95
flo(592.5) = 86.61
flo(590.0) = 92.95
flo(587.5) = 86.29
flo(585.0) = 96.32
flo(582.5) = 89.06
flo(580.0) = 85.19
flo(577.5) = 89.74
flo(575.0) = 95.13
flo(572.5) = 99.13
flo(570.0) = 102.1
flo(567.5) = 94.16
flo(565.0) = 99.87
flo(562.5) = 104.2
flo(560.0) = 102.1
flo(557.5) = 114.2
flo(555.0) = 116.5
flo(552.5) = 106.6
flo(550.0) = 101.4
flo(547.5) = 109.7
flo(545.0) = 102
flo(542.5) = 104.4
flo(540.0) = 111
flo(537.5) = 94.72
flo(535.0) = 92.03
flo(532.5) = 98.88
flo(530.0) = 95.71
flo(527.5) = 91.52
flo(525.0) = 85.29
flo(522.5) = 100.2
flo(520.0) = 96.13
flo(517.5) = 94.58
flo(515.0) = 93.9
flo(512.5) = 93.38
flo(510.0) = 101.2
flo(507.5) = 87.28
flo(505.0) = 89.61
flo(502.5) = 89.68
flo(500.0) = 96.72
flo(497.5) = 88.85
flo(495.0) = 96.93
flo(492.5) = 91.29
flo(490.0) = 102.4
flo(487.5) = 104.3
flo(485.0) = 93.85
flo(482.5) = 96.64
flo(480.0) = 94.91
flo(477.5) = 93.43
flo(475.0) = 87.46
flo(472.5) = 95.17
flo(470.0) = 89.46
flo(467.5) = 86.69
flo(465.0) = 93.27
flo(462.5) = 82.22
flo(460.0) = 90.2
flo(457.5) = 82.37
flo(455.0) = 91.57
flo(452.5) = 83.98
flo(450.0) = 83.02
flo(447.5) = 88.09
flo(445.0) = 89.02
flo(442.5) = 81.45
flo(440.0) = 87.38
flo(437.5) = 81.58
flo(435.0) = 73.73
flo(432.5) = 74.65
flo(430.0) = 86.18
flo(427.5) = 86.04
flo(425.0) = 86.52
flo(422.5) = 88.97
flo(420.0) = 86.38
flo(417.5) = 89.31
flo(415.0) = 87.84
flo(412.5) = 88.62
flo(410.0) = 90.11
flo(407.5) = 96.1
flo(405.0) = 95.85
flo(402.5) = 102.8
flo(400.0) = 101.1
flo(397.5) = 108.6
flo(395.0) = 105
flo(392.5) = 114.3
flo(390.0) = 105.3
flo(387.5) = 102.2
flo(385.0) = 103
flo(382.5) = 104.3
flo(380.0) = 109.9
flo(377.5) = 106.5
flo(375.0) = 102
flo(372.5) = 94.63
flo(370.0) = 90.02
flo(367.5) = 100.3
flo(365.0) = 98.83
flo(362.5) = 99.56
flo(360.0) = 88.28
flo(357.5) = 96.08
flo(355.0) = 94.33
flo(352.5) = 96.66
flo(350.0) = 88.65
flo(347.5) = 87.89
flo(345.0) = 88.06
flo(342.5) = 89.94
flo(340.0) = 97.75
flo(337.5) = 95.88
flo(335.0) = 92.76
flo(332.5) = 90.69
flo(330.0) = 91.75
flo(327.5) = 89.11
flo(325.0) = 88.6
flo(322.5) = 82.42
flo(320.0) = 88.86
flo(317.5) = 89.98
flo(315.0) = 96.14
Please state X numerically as 104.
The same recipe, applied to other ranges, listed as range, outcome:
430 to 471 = 84.9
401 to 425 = 91.6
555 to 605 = 94.4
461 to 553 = 95.4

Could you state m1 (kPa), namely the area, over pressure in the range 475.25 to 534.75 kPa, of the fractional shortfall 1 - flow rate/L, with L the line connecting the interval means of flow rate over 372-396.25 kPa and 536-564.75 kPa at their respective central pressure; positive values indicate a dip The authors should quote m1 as 6.2 kPa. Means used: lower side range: 105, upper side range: 106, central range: 94.5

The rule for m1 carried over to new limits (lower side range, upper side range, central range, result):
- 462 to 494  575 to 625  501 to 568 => -4.1 kPa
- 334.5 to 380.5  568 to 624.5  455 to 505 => 1.2 kPa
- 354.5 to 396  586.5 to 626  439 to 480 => 4.3 kPa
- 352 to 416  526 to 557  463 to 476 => 1.4 kPa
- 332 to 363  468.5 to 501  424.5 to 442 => 2.2 kPa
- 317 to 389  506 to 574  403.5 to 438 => 3.5 kPa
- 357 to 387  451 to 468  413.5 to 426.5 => 0.7 kPa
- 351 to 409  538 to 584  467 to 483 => 1.4 kPa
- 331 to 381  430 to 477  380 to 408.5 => -3.8 kPa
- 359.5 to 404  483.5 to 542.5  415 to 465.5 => 7.1 kPa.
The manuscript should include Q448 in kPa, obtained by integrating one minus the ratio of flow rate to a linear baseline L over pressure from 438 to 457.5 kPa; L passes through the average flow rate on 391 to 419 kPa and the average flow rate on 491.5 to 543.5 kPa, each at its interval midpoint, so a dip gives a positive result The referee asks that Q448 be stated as 2.21 kPa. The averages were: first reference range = 98.1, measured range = 85.9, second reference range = 94.9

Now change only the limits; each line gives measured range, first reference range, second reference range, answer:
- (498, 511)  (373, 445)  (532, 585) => 0.8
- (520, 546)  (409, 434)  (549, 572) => 0.9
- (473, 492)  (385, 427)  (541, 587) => 0.5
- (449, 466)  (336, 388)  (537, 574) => 2.3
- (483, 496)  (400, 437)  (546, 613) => -0.8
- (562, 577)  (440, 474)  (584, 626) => -1.0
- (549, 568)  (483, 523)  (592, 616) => -2.6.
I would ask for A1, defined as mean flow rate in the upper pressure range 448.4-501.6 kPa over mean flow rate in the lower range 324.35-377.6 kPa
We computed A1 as 0.98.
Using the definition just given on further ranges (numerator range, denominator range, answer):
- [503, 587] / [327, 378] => 1.04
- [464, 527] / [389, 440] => 1.02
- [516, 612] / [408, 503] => 1.08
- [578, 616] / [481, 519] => 0.95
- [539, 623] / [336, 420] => 1.00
